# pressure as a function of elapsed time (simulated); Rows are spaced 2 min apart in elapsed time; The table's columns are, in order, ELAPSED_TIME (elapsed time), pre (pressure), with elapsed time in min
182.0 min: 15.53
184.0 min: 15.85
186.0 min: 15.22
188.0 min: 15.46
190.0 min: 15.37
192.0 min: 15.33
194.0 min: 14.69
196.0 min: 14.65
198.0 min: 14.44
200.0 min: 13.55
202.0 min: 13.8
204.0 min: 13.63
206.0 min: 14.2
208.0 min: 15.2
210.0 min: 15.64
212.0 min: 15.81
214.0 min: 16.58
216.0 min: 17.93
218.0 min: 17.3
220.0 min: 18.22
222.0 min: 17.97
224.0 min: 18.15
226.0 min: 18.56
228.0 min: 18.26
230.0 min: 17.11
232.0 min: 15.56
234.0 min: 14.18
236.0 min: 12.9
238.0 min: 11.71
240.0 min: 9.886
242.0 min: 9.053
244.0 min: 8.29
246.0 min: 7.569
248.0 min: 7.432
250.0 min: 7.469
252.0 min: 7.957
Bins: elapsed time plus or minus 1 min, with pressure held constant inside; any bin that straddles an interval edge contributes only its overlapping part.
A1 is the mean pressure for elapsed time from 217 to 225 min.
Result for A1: 17.9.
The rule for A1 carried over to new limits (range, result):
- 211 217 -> 16.8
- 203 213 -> 14.9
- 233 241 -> 12.2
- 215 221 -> 17.8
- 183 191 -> 15.5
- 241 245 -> 8.67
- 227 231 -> 17.7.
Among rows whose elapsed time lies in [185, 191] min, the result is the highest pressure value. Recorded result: 15.46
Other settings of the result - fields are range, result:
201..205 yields 13.8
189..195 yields 15.37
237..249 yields 11.71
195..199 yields 14.65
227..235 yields 18.26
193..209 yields 15.2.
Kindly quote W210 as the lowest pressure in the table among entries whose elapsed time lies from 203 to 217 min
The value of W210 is 13.63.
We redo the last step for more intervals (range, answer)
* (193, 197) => 14.65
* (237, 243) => 9.053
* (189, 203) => 13.55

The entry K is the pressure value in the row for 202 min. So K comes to 13.8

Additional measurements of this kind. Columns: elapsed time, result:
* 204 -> 13.63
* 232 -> 15.56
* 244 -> 8.29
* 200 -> 13.55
